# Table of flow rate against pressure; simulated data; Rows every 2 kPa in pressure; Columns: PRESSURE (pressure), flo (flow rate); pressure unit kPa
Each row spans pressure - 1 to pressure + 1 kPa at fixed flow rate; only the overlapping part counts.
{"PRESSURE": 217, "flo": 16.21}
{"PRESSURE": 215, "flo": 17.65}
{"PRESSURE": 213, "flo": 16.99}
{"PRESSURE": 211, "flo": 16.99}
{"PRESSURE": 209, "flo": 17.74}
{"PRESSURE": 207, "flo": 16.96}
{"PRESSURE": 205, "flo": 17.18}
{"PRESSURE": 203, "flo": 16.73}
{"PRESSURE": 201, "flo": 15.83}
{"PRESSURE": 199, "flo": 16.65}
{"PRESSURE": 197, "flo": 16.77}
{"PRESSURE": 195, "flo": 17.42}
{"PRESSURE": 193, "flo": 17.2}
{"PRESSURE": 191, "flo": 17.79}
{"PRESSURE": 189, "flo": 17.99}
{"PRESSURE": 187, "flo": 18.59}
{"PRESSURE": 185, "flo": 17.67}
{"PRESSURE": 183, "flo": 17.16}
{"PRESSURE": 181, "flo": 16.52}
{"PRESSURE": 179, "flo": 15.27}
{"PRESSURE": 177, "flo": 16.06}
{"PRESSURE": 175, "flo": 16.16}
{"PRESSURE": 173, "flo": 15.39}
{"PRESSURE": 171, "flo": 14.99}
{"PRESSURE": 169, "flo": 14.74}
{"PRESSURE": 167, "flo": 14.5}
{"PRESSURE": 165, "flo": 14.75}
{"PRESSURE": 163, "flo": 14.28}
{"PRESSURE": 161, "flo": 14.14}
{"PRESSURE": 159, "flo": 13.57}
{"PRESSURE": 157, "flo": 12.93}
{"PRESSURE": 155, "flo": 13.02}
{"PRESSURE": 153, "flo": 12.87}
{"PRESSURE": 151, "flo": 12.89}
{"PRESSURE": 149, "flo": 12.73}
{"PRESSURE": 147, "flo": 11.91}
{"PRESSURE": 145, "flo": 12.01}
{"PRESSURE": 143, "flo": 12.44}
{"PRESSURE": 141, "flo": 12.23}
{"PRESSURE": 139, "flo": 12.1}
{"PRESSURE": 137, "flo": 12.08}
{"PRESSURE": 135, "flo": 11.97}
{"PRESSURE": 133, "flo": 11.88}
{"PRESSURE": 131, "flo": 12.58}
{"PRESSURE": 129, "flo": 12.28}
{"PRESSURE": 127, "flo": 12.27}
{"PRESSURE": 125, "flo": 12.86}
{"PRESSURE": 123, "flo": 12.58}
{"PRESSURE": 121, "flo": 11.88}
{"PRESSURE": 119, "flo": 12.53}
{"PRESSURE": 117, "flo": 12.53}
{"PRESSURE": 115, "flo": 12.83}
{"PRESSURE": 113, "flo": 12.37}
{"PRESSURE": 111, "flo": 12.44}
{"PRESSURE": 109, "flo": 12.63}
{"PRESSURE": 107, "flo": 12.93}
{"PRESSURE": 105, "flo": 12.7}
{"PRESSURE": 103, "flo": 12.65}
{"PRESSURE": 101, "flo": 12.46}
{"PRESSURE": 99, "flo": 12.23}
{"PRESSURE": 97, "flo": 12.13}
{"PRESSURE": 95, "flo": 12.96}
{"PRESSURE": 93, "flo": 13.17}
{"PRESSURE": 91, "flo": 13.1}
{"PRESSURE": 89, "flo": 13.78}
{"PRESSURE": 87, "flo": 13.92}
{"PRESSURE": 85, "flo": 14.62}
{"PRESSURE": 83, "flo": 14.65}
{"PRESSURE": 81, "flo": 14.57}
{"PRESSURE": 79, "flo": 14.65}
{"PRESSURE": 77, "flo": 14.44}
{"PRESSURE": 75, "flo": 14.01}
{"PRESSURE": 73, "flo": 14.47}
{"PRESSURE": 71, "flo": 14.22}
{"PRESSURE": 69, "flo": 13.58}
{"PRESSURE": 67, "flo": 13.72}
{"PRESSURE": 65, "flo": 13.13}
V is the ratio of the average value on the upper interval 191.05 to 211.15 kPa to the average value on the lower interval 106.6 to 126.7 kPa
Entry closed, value 1.4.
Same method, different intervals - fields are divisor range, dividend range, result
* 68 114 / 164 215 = 1.24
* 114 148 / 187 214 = 1.40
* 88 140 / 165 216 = 1.33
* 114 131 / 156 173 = 1.15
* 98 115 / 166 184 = 1.24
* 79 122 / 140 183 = 1.08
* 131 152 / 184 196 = 1.45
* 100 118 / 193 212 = 1.34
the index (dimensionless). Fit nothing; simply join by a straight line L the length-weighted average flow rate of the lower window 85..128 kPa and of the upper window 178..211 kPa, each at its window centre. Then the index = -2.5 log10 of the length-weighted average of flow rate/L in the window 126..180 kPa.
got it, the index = 0.13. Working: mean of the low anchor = 12.8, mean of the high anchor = 17.1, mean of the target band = 13.4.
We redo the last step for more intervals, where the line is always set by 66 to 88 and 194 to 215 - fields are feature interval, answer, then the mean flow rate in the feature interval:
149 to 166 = 0.18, 13.5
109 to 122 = 0.21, 12.4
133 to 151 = 0.27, 12.2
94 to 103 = 0.18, 12.5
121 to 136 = 0.24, 12.3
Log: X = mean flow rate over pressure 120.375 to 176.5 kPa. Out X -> 13.2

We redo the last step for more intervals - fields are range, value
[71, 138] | 13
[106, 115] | 12.6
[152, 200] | 15.7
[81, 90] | 14.3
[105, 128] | 12.5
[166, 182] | 15.5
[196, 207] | 16.7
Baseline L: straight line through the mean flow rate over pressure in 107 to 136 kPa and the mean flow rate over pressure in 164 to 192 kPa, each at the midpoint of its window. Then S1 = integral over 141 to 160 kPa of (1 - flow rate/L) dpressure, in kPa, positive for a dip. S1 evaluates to 2.3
